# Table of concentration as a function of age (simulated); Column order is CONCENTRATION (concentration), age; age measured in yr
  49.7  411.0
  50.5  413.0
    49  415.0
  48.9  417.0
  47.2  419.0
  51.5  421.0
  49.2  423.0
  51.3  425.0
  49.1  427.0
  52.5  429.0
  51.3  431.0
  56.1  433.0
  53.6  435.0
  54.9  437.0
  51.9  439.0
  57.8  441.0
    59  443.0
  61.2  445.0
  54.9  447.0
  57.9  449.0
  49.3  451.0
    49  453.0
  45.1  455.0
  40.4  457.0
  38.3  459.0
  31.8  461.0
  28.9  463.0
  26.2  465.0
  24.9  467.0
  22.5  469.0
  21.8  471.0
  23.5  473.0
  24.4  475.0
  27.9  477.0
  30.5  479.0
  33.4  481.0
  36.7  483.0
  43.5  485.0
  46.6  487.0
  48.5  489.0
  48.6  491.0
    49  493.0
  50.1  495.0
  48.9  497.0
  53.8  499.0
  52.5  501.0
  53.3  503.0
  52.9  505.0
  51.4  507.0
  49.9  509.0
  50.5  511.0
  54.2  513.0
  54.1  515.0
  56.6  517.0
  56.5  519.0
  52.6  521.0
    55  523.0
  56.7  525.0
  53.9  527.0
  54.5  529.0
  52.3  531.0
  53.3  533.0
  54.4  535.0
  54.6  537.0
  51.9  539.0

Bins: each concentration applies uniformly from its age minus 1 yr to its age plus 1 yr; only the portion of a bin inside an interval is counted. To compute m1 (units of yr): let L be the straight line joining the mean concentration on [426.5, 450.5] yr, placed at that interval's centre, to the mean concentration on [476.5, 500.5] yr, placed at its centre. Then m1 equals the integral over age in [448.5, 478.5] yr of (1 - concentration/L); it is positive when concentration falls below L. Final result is 9.72 yr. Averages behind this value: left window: 55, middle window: 33.7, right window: 43.6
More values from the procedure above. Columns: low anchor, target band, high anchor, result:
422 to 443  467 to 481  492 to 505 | 7.09 yr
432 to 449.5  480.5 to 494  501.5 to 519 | 2.49 yr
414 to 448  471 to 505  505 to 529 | 7.51 yr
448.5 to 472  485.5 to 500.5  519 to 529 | -1.21 yr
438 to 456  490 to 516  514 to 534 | 1.40 yr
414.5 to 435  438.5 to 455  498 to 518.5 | -1.04 yr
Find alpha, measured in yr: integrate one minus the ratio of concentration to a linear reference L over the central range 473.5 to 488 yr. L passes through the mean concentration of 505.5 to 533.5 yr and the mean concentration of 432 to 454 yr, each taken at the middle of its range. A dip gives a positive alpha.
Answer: 5.3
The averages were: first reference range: 55.1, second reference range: 53.7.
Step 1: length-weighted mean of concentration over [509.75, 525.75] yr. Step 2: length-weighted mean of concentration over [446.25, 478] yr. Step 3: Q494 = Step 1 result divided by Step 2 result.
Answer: 1.54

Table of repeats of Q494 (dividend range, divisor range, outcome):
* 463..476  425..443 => 0.45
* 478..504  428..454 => 0.84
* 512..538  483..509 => 1.10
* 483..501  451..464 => 1.21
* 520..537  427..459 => 1.03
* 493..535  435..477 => 1.29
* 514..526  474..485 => 1.74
